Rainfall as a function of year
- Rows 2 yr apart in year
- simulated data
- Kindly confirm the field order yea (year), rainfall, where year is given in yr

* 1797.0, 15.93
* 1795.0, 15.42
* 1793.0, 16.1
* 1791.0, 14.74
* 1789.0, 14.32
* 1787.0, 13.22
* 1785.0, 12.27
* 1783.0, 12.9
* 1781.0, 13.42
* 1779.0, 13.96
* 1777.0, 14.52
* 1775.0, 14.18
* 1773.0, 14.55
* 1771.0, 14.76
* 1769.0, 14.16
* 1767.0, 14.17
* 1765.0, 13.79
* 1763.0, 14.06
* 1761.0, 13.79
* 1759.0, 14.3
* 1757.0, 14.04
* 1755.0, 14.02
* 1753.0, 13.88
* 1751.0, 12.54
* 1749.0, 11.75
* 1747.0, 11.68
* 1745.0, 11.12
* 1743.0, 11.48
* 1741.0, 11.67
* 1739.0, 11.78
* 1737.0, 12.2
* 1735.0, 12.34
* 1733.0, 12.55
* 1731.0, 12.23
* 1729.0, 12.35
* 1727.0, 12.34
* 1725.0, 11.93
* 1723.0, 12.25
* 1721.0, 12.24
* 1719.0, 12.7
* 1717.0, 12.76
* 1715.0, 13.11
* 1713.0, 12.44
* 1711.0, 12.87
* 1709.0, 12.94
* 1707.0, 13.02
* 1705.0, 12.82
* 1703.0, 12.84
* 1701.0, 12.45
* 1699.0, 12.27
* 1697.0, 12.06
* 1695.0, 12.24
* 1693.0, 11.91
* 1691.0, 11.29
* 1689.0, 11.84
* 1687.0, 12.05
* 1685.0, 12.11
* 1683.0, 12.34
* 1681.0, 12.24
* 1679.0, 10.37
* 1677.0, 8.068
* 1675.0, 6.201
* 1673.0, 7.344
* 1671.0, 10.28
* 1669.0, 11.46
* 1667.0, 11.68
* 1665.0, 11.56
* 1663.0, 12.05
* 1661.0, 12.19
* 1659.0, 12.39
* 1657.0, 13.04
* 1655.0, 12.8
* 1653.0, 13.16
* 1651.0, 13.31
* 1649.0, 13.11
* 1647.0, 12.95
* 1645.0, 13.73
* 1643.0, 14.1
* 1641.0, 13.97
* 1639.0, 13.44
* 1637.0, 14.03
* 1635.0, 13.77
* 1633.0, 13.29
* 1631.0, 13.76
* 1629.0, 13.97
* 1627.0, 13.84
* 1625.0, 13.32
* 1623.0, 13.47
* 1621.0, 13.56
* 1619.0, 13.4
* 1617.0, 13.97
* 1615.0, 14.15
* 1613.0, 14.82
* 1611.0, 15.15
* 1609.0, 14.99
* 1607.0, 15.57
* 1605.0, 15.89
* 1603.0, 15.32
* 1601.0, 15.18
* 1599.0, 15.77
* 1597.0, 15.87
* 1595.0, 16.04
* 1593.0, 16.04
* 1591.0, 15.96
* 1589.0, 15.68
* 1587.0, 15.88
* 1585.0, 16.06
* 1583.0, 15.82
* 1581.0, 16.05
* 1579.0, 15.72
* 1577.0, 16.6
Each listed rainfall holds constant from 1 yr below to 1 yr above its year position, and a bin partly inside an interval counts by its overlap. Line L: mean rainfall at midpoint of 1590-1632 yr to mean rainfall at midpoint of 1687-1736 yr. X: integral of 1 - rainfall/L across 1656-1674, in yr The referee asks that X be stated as 2.9 yr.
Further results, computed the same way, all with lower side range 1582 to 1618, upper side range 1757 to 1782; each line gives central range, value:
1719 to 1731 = 1.8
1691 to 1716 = 3.6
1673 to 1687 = 4.4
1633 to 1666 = 4.3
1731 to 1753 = 3.6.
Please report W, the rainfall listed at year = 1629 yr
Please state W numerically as 13.97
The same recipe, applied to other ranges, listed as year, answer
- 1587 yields 15.88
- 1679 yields 10.37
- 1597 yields 15.87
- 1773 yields 14.55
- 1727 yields 12.34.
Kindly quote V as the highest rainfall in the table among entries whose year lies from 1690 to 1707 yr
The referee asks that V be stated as 13.02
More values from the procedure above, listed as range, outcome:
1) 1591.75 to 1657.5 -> 16.04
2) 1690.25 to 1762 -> 14.3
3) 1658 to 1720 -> 13.11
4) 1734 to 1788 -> 14.76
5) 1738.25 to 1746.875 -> 11.78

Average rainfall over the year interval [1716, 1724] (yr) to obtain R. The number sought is 12.5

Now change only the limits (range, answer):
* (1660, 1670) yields 11.8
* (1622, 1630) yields 13.7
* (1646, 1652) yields 13.1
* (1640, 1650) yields 13.6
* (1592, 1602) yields 15.8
